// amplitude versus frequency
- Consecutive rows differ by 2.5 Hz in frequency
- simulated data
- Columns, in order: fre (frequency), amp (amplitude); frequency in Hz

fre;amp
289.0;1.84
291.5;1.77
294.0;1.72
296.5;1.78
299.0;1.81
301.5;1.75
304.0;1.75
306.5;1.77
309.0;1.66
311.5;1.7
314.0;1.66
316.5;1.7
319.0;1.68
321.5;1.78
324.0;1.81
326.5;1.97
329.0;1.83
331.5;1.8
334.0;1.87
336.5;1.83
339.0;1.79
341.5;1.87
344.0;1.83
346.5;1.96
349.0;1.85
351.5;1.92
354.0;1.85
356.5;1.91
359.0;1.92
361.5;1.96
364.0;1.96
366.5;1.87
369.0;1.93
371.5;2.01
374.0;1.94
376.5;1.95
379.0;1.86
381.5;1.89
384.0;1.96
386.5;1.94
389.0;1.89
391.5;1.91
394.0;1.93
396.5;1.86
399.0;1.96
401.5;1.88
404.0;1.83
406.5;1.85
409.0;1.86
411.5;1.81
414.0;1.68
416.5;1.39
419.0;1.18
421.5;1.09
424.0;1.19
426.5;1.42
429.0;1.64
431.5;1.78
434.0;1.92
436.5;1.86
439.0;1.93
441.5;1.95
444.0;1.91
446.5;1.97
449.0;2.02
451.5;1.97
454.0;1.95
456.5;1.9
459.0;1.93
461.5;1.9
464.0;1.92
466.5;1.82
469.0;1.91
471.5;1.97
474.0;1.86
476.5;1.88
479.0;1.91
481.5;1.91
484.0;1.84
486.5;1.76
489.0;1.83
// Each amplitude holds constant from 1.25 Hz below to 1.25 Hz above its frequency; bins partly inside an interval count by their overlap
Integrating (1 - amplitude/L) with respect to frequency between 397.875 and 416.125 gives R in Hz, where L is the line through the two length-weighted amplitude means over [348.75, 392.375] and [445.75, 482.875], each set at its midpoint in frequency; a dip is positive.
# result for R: 1.0 Hz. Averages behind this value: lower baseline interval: 1.92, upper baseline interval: 1.92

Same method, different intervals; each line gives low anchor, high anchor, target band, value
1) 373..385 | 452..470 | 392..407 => 0.22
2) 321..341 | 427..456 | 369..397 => -0.94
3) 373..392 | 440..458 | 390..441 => 6.10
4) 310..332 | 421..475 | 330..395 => -4.19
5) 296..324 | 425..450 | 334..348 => -0.80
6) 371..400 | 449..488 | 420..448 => 3.14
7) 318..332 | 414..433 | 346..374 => -4.22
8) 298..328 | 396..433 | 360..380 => -3.02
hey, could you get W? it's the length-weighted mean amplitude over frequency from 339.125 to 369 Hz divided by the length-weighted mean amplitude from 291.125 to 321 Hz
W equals 1.1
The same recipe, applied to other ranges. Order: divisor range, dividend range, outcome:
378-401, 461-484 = 0.99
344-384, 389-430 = 0.87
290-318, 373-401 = 1.10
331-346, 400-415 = 0.99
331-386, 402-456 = 0.91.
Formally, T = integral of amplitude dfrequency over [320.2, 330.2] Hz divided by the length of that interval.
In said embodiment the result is 1.85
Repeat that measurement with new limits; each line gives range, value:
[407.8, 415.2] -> 1.78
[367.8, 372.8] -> 1.97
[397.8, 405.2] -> 1.89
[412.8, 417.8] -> 1.53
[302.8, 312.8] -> 1.72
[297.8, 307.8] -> 1.77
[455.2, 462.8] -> 1.91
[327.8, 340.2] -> 1.82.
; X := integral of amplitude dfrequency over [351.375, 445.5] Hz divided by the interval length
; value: 1.8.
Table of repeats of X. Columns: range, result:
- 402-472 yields 1.77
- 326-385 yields 1.9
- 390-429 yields 1.66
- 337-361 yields 1.88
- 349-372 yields 1.92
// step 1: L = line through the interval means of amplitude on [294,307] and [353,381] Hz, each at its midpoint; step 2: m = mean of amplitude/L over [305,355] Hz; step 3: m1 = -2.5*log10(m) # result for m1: 0.02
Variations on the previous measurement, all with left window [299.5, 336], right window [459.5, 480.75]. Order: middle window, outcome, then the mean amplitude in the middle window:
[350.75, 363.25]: -0.07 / 1.91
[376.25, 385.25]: -0.05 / 1.91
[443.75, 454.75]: -0.05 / 1.97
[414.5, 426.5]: 0.42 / 1.26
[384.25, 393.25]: -0.05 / 1.92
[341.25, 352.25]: -0.05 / 1.89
